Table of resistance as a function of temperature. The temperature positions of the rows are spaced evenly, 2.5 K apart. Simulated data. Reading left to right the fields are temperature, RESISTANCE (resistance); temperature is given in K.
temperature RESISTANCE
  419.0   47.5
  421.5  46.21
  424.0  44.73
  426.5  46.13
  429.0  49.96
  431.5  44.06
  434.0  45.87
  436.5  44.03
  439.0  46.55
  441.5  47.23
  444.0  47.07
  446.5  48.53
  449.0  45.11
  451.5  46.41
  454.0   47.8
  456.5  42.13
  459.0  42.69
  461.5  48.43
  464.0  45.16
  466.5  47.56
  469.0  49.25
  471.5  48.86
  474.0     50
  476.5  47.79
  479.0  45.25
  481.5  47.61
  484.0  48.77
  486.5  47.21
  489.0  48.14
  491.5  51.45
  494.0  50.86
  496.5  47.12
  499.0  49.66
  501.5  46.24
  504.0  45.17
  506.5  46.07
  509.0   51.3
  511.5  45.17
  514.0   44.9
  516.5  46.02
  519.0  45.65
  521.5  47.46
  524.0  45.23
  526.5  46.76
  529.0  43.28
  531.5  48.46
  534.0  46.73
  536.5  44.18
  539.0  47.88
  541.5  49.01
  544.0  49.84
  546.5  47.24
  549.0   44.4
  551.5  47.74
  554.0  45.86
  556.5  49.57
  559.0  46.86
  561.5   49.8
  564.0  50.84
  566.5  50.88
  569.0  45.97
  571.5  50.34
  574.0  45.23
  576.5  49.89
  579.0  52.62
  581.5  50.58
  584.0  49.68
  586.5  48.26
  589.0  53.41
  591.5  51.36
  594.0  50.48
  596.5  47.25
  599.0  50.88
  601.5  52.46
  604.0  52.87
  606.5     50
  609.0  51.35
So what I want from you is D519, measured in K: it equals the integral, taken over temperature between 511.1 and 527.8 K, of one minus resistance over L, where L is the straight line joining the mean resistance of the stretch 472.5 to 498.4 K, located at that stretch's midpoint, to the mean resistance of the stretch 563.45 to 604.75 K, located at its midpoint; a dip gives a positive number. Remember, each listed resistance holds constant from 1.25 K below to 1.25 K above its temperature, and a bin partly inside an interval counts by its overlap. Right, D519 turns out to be 1.1 K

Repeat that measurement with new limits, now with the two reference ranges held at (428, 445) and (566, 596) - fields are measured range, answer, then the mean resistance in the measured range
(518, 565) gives 1.6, 47.2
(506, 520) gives 0.5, 46.6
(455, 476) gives 0.1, 46.8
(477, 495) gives -0.3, 48.4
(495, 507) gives 0.2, 47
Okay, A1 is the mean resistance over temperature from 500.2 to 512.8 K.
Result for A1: 46.8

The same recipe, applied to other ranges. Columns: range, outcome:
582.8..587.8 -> 49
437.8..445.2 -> 47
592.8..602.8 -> 50.3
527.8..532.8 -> 45.9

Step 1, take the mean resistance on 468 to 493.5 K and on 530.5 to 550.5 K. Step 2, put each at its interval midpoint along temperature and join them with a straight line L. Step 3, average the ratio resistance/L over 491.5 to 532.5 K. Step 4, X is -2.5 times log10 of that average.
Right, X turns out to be 0.02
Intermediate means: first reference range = 48.5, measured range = 47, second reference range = 47.2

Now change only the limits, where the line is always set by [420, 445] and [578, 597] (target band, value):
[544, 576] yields 0.039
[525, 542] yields 0.058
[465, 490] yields -0.013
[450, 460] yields 0.047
